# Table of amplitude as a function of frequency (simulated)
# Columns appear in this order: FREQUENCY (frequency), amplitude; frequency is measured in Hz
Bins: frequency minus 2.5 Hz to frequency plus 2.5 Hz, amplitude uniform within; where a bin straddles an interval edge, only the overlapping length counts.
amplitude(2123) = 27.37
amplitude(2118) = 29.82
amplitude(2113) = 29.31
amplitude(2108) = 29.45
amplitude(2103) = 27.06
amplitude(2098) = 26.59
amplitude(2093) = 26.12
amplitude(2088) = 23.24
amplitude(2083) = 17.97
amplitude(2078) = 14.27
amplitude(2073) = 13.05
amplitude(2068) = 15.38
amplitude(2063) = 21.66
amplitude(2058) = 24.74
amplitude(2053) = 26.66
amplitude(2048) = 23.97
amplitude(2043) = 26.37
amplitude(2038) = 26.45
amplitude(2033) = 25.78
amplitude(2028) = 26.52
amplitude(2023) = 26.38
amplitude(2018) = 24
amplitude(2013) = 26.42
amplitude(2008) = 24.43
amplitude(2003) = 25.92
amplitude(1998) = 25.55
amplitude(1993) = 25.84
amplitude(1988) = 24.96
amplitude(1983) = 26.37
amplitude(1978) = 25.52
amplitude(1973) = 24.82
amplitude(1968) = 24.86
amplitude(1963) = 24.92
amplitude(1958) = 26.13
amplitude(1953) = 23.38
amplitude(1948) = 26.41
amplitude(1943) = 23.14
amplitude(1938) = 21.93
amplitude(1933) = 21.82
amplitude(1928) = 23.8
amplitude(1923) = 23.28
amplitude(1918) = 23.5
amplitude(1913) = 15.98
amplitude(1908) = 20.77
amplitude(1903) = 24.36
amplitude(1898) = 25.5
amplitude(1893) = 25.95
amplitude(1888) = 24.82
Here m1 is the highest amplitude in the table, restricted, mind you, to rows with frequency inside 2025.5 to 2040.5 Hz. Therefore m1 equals 26.52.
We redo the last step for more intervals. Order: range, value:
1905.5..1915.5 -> 20.77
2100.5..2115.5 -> 29.45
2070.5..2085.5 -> 17.97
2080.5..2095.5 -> 26.12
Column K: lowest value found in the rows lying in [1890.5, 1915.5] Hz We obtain 15.98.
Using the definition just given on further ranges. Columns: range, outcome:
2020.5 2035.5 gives 25.78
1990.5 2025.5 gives 24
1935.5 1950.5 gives 21.93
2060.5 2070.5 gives 15.38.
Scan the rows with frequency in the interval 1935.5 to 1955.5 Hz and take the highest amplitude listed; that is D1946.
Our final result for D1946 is 26.41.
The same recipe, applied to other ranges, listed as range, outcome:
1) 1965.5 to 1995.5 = 26.37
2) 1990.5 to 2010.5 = 25.92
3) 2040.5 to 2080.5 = 26.66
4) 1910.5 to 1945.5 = 23.8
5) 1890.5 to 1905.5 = 25.95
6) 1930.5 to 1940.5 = 21.93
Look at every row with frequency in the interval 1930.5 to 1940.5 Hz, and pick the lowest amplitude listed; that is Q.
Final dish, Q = 21.82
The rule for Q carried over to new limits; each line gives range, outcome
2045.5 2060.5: 23.97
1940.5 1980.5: 23.14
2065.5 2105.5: 13.05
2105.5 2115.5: 29.31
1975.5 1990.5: 24.96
